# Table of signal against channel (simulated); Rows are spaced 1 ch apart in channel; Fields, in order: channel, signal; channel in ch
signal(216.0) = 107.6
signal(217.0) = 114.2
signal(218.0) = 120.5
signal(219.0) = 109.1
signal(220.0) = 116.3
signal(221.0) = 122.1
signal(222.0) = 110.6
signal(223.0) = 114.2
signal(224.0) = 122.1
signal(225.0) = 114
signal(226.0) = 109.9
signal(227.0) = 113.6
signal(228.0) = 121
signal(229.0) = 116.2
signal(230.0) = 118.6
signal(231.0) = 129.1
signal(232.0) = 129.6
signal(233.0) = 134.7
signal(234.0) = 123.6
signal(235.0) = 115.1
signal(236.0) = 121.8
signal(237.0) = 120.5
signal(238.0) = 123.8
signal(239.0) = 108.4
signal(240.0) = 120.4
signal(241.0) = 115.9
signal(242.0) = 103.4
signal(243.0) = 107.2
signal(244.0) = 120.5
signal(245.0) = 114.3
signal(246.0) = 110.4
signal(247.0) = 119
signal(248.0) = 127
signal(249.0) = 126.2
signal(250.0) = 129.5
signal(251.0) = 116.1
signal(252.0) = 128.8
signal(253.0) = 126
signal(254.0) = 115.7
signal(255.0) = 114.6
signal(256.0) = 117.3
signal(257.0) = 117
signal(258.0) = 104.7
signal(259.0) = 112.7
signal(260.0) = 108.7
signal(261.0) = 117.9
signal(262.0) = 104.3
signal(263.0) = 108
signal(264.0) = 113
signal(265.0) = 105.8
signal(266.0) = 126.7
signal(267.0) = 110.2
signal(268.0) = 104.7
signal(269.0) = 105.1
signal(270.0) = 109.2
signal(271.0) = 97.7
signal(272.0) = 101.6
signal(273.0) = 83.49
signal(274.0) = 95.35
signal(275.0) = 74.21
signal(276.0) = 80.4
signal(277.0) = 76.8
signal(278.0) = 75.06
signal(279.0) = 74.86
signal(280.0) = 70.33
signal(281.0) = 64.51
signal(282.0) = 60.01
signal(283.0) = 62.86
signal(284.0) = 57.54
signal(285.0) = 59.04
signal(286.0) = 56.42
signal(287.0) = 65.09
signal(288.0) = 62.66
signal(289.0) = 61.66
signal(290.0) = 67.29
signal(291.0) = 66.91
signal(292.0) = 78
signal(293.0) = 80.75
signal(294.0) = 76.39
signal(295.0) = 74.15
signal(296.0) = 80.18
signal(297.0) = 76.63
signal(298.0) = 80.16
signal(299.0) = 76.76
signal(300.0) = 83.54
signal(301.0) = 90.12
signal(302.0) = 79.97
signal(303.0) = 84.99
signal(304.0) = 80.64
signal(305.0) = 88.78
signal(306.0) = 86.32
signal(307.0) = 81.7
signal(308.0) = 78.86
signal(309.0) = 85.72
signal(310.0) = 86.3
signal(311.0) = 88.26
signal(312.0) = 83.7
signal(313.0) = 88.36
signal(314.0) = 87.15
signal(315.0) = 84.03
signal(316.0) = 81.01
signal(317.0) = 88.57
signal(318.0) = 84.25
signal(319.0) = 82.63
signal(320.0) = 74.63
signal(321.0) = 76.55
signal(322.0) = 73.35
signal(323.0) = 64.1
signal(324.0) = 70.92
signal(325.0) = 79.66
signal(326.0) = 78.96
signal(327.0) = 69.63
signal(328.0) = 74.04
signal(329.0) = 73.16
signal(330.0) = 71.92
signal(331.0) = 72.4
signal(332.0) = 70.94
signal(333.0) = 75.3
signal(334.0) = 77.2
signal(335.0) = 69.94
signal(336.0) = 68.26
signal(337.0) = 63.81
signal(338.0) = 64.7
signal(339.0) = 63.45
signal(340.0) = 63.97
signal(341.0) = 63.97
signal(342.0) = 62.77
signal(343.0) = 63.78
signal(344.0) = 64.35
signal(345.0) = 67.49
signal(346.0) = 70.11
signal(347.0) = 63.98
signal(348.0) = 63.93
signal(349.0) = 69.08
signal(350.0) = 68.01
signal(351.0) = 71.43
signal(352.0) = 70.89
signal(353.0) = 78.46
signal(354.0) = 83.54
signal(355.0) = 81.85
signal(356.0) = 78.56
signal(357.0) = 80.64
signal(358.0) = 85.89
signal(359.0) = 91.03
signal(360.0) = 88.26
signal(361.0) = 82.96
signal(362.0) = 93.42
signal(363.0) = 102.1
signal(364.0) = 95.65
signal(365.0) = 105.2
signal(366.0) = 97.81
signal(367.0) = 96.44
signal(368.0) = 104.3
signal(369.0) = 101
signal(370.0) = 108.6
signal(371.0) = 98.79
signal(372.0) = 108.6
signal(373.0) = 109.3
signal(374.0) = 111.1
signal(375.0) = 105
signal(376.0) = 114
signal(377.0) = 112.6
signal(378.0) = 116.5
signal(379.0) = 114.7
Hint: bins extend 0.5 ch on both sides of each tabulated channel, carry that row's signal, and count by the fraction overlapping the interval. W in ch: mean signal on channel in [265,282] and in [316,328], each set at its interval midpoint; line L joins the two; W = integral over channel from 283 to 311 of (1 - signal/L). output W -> 2.5 ch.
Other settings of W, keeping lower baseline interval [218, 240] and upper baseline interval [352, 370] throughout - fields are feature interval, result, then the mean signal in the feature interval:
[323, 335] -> 3.0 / 73.4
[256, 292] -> 7.2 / 87.8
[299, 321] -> 3.8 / 83.9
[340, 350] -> 3.0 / 65.5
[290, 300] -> 2.7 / 76.5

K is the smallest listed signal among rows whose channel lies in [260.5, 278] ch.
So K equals 74.21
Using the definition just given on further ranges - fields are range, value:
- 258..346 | 56.42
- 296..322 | 73.35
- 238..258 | 103.4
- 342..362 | 62.77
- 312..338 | 63.81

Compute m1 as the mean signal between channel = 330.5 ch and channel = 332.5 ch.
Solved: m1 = 71.7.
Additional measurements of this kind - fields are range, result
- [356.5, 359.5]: 85.9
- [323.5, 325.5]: 75.3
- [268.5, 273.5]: 99.4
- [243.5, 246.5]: 115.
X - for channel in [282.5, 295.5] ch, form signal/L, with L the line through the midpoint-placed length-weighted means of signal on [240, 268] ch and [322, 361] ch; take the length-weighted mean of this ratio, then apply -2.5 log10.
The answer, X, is 0.42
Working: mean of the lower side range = 115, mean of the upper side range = 72.3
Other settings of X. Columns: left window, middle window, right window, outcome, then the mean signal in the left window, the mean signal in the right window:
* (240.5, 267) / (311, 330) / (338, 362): 0.101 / 116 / 73.2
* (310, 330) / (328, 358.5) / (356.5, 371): 0.232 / 79.1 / 95.4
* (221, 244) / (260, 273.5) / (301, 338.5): -0.045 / 118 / 78.3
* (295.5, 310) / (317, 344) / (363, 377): 0.266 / 82.6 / 105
